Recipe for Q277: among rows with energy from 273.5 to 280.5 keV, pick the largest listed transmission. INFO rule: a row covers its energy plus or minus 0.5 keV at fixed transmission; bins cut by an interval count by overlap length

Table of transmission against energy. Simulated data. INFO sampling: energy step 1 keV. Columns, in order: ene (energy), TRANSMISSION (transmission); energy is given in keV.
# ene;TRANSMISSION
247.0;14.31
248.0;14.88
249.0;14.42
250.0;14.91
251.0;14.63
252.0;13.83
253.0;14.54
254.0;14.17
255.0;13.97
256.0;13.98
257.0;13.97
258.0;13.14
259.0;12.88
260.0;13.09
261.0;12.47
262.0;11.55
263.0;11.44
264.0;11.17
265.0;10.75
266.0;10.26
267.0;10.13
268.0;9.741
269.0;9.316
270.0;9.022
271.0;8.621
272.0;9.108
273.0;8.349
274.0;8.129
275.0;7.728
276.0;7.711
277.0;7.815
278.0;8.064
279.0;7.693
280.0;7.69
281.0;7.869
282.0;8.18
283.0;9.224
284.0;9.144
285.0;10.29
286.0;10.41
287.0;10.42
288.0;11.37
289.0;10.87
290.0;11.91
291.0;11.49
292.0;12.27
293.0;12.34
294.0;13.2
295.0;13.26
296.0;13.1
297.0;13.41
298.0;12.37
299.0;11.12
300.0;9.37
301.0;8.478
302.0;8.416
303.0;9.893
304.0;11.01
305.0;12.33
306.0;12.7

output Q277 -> 8.129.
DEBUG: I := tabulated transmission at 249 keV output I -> 14.42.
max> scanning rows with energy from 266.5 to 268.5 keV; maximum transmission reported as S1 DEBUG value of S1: 10.13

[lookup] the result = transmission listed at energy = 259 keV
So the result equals 12.88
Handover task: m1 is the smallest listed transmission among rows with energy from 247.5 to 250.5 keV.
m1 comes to 14.42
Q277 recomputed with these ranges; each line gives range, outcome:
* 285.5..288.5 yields 11.37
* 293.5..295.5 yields 13.26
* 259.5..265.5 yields 13.09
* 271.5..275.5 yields 9.108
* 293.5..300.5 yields 13.41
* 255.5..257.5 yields 13.98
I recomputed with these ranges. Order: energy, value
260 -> 13.09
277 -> 7.815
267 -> 10.13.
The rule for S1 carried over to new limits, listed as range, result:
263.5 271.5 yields 11.17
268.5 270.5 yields 9.316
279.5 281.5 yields 7.869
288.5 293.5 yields 12.34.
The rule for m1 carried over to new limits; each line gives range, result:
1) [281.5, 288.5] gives 8.18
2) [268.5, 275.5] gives 7.728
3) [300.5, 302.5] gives 8.416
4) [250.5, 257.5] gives 13.83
